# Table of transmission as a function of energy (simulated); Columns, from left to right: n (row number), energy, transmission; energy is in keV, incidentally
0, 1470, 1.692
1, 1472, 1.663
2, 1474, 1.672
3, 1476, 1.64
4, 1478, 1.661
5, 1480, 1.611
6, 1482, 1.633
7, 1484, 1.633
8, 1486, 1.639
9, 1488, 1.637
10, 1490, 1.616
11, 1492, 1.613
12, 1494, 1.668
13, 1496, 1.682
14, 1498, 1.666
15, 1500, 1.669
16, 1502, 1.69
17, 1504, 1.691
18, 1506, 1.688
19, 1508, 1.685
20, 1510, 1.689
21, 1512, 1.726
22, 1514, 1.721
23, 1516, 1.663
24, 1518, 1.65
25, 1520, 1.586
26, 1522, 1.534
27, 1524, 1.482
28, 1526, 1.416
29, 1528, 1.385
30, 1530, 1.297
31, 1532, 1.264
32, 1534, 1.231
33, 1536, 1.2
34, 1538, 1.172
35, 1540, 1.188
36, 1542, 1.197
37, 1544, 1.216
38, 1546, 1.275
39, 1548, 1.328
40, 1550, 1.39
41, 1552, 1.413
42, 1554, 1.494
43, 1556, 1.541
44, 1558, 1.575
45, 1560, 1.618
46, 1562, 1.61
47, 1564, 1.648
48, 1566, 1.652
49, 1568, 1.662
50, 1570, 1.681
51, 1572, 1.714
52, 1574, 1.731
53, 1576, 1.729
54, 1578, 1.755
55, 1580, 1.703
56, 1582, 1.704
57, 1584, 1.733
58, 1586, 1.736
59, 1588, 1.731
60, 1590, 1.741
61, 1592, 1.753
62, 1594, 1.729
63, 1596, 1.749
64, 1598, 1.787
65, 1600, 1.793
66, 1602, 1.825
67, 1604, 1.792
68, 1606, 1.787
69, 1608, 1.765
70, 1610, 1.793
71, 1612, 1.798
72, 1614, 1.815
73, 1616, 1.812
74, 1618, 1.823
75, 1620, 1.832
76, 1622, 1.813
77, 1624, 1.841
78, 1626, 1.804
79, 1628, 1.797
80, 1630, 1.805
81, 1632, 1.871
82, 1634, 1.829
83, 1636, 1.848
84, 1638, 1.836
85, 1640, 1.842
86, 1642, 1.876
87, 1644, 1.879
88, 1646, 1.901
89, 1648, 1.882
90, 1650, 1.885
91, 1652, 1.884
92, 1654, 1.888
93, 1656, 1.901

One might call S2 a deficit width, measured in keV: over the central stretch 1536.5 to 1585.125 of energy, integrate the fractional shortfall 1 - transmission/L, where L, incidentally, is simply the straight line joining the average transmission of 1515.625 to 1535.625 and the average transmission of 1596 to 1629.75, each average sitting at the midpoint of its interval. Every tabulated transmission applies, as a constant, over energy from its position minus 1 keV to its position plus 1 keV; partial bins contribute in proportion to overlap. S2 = 1.90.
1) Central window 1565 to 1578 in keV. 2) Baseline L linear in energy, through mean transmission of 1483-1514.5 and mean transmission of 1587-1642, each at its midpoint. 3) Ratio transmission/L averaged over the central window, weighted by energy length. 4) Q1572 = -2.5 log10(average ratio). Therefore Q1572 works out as 0.03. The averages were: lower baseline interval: 1.67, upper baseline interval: 1.8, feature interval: 1.7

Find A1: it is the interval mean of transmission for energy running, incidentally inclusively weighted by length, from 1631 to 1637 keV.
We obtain 1.85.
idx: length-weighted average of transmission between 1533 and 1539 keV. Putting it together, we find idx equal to 1.2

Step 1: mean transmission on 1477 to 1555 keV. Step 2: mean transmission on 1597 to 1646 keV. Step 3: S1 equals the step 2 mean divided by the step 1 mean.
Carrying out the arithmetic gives 1.2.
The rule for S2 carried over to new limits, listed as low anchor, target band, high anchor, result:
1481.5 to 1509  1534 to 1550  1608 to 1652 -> 4.5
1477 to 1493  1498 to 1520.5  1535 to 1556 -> -2.7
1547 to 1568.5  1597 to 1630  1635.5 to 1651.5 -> -1.0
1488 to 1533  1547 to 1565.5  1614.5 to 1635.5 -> 1.9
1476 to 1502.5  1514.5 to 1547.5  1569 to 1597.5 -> 6.2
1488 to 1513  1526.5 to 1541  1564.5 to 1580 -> 3.7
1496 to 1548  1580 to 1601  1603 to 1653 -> -0.4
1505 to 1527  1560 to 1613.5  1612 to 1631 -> 0.6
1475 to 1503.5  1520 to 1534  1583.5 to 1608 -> 2.4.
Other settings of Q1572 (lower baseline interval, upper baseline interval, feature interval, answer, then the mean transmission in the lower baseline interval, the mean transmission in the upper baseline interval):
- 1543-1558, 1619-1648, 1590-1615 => -0.067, 1.39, 1.84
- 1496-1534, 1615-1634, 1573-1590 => -0.002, 1.58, 1.82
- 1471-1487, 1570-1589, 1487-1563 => 0.119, 1.64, 1.72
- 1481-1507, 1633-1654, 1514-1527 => 0.083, 1.66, 1.87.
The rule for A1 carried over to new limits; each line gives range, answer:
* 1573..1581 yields 1.73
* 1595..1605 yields 1.79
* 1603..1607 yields 1.79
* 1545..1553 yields 1.35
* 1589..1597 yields 1.74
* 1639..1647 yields 1.87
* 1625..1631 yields 1.8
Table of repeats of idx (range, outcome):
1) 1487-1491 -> 1.63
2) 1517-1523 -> 1.59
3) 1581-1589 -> 1.73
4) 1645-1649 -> 1.89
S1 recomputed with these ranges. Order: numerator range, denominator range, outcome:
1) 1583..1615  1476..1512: 1.07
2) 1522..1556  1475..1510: 0.80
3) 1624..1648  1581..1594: 1.07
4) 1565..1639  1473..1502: 1.08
